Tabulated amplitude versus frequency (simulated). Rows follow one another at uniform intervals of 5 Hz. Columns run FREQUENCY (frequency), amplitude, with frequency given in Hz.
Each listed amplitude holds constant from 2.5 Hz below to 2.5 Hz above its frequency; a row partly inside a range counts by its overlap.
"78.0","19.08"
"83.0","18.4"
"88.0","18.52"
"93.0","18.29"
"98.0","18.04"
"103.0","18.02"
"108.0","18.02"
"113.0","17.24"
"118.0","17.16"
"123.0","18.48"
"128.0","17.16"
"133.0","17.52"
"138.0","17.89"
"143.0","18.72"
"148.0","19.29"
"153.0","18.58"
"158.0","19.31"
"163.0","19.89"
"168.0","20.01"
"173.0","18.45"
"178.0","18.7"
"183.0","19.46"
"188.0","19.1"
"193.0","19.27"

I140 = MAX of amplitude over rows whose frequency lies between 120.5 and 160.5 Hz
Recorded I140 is 19.31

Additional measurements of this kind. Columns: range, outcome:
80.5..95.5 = 18.52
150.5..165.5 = 19.89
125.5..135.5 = 17.52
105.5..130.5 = 18.48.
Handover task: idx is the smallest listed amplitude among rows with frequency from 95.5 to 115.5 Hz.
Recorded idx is 17.24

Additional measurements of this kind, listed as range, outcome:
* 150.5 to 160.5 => 18.58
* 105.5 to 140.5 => 17.16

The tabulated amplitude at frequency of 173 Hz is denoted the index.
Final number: 18.45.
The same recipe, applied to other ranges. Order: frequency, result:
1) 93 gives 18.29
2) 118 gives 17.16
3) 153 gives 18.58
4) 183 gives 19.46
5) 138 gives 17.89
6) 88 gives 18.52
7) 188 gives 19.1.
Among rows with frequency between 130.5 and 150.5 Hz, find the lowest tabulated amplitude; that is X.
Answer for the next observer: 17.52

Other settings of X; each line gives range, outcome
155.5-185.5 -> 18.45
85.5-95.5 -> 18.29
